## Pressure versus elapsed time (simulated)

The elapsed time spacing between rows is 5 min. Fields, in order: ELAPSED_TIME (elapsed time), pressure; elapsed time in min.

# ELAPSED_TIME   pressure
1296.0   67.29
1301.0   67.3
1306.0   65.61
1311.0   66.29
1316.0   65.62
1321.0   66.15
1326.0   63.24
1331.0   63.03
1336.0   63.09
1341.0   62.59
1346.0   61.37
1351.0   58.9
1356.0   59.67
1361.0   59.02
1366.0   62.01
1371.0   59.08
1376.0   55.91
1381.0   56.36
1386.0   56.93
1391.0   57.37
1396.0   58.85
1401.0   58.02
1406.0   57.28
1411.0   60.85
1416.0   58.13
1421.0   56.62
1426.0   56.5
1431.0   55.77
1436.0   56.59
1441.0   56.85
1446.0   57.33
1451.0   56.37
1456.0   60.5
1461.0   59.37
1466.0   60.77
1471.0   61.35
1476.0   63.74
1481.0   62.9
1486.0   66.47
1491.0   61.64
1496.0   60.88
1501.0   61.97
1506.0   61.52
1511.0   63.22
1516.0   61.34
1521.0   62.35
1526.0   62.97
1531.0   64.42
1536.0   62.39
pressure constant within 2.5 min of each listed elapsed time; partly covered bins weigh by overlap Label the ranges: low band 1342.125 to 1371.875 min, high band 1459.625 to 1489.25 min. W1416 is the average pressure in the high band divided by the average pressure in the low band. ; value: 1.04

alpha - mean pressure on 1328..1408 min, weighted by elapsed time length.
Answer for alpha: 59.4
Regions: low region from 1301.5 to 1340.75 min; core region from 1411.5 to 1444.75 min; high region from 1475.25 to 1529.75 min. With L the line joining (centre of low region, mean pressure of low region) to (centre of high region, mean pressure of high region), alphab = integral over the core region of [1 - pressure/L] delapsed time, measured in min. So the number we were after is 3.4 min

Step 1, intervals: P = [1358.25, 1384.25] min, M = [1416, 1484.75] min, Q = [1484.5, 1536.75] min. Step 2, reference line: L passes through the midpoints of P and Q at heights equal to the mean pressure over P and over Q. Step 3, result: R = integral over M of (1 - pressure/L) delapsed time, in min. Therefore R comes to 2.1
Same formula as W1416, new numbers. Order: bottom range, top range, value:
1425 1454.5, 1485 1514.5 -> 1.10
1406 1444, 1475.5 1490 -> 1.12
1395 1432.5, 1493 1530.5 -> 1.08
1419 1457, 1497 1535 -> 1.10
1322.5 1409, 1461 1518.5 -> 1.04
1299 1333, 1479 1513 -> 0.96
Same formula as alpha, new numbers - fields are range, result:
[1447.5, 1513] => 61.5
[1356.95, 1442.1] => 57.8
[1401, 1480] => 58.6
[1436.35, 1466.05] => 58.2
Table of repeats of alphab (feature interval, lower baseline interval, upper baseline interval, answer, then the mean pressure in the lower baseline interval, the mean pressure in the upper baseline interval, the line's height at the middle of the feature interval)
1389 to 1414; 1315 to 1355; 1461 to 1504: 1.62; 62.8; 62.3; 62.5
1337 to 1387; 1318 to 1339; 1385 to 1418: 1.59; 63.9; 58.3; 61.3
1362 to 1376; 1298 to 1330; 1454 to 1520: 1.06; 65.6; 62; 64.5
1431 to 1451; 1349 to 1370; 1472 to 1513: 1.59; 59.9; 62.7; 61.6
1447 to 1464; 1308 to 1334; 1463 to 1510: 1.12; 64.8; 62.4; 62.8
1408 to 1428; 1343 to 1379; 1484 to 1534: 0.86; 59.4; 62.6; 60.7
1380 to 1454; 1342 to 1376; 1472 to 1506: 4.56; 59.8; 62.8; 61.1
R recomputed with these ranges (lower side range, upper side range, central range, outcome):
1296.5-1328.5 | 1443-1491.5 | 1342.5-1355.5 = 0.89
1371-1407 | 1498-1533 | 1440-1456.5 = 0.62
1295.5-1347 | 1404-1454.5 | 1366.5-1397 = 1.46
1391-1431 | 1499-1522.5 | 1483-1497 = -0.46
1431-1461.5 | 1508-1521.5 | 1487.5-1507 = -0.22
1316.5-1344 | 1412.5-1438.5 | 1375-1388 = 0.78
